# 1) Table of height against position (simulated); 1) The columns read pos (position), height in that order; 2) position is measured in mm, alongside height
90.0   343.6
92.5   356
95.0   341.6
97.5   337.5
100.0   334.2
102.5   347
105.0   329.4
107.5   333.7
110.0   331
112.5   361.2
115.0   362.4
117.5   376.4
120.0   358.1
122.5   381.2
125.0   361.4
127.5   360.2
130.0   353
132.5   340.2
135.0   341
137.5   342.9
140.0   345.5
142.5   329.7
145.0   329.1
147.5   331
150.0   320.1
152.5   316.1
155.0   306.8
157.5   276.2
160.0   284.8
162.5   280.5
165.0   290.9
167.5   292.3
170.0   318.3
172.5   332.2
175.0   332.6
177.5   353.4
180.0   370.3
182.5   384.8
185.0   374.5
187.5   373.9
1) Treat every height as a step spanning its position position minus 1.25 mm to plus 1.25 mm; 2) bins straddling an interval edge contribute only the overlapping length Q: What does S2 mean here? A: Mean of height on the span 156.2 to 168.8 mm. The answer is 285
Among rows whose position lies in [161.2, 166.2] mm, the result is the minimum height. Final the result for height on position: 280.5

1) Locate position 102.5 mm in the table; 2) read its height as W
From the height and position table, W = 347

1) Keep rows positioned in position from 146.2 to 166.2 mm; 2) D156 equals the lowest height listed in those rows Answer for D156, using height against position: 276.2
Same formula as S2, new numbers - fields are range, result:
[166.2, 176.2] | 319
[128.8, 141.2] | 344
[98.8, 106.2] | 337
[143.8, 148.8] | 330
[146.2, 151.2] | 326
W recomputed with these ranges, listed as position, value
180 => 370.3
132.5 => 340.2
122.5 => 381.2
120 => 358.1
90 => 343.6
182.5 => 384.8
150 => 320.1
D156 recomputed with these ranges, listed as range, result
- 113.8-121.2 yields 358.1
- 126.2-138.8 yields 340.2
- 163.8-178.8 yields 290.9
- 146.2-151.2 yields 320.1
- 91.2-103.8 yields 334.2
